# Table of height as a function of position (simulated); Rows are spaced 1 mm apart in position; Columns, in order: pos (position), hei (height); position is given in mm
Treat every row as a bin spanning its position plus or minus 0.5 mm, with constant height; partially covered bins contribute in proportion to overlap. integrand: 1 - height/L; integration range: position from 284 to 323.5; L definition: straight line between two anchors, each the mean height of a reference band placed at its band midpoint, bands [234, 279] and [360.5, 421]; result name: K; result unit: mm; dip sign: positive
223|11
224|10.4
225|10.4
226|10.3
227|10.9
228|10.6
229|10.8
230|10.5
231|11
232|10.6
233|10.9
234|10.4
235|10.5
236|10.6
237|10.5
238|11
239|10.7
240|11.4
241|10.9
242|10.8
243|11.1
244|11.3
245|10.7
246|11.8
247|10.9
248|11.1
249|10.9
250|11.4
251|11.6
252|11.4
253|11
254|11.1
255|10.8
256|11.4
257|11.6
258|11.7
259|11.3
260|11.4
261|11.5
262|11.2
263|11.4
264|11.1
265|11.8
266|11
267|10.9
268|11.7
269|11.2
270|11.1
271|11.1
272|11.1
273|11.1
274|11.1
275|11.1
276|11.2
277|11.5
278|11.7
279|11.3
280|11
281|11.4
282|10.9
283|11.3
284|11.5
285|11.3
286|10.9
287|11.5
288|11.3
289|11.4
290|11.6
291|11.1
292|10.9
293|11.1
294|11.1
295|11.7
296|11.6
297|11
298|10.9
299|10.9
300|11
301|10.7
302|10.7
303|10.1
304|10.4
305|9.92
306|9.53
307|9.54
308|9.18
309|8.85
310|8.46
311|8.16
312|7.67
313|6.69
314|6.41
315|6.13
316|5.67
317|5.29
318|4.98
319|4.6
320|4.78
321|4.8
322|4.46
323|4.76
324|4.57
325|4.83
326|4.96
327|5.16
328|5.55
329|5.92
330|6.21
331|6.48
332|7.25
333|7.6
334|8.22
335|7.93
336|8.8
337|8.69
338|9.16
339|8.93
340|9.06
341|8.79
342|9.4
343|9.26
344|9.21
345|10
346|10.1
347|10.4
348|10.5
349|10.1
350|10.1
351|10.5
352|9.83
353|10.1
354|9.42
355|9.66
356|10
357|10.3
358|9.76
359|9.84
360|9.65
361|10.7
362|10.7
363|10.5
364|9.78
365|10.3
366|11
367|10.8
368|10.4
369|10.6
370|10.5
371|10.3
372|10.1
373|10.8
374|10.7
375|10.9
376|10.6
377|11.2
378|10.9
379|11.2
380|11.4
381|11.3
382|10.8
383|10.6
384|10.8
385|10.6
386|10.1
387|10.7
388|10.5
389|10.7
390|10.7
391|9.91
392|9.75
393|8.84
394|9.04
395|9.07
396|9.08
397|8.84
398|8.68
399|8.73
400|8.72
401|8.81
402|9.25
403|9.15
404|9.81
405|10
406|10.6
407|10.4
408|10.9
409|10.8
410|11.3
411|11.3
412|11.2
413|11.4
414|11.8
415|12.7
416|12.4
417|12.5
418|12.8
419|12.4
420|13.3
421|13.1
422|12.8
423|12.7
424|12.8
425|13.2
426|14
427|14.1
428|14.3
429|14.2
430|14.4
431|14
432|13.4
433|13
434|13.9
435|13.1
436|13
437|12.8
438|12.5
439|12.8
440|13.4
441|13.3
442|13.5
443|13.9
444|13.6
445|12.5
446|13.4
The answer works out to 6.98 mm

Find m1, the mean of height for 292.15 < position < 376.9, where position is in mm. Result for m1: 8.9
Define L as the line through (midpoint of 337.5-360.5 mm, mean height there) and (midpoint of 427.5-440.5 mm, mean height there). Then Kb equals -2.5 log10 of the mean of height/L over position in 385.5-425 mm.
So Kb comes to 0.14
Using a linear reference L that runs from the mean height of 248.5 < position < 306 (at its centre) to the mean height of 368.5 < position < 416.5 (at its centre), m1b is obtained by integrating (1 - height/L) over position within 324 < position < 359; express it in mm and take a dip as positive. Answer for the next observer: 7.1 mm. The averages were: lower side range 11.2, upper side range 10.4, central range 8.55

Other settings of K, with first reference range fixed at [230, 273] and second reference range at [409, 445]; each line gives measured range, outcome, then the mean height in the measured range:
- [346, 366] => 3.4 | 10.1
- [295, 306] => 0.9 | 10.7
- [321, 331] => 5.6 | 5.21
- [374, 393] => 2.8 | 10.7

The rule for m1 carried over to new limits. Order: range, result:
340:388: 10.3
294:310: 10.4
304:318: 7.8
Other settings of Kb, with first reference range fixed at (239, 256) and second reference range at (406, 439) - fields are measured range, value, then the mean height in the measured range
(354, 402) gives 0.20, 10.2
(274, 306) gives 0.04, 11.1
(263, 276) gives 0.01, 11.2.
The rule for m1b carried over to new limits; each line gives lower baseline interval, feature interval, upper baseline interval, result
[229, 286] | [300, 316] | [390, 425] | 3.2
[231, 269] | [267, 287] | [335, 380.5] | -0.7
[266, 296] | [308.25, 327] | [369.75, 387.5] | 8.7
